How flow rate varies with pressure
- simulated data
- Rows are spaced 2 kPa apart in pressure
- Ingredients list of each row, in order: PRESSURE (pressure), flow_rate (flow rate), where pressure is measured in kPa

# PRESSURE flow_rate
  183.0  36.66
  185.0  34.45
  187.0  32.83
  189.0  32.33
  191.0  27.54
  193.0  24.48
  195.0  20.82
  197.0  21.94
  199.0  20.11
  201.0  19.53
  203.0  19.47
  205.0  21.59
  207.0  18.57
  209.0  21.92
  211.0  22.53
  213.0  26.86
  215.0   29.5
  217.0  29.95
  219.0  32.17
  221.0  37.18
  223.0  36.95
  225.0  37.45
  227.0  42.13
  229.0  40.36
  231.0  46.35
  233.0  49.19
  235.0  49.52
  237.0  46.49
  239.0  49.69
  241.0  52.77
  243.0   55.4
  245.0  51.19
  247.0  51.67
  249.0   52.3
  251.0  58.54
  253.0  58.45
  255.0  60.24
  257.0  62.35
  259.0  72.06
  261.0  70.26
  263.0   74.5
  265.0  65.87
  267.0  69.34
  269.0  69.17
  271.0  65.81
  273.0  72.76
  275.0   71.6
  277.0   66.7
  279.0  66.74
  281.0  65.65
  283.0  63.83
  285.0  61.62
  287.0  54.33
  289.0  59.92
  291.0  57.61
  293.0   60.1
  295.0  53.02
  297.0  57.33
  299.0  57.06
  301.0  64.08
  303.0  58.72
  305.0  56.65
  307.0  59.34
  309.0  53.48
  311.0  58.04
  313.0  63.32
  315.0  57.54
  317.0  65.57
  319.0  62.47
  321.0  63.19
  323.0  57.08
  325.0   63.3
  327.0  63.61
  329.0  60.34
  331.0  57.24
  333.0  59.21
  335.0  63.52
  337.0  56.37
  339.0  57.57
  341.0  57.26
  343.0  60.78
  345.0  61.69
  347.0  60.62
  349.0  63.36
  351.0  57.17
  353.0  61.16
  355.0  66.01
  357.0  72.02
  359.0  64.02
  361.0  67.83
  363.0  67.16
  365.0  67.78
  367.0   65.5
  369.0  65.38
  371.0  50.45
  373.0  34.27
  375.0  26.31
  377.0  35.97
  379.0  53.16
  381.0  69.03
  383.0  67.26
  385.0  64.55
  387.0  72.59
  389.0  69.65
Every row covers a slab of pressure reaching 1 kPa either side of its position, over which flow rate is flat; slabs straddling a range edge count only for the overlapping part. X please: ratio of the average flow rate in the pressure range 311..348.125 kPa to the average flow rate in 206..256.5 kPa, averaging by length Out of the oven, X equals 1.42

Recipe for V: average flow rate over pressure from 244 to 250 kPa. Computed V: 51.7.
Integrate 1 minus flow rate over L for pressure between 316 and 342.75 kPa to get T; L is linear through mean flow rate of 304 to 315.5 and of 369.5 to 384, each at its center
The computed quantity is -2.5 kPa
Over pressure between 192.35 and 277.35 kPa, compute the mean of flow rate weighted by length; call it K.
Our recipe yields 45.6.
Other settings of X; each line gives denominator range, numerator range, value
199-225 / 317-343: 2.27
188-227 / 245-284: 2.42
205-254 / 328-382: 1.42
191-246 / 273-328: 1.79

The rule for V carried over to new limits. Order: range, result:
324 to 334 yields 60.7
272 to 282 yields 68.7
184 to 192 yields 31.8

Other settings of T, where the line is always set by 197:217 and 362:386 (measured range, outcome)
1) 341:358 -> -3.9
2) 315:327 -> -4.5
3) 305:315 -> -3.6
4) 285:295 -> -4.8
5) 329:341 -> -2.7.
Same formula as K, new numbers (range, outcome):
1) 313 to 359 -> 61.3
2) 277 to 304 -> 60.2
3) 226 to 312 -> 58.9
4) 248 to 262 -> 62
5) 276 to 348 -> 60.1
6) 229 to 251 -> 50.4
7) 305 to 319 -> 59.5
